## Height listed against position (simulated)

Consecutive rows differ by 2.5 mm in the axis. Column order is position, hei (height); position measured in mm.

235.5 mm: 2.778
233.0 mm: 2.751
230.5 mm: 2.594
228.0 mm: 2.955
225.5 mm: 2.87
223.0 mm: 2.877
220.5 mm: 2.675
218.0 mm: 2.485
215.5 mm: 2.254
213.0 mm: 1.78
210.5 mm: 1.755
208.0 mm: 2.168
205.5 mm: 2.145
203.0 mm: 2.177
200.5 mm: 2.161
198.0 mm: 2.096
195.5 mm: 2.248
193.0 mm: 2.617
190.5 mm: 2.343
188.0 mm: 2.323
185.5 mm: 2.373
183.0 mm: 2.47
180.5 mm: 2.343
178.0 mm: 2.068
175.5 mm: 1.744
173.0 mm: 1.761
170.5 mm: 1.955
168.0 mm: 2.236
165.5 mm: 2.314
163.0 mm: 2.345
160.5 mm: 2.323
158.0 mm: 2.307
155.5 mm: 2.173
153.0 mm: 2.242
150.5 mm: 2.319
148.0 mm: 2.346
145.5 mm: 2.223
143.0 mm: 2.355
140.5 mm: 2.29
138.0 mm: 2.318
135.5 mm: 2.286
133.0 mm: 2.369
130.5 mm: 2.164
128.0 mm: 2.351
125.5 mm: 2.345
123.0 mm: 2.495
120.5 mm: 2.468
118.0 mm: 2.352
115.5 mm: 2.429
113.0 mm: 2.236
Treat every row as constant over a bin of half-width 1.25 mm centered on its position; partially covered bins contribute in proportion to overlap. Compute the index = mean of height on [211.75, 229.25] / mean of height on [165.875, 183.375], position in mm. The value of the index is 1.2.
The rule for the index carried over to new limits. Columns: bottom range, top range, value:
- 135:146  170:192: 0.94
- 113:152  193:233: 1.01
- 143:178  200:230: 1.09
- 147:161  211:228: 1.09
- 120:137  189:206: 0.96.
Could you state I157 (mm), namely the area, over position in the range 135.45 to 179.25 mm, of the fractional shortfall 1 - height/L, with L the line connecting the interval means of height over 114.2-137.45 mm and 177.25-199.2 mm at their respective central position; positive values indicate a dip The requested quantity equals 2.72 mm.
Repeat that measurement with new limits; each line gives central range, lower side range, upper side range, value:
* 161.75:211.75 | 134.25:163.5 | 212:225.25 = 4.2 mm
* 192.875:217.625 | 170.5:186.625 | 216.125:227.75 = 3.5 mm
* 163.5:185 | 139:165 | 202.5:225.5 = 1.5 mm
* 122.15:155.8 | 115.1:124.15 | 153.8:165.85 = 0.8 mm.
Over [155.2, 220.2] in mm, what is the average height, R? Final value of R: 2.2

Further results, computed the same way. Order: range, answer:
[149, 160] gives 2.27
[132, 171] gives 2.28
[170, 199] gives 2.2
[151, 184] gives 2.18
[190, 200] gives 2.31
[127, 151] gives 2.3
